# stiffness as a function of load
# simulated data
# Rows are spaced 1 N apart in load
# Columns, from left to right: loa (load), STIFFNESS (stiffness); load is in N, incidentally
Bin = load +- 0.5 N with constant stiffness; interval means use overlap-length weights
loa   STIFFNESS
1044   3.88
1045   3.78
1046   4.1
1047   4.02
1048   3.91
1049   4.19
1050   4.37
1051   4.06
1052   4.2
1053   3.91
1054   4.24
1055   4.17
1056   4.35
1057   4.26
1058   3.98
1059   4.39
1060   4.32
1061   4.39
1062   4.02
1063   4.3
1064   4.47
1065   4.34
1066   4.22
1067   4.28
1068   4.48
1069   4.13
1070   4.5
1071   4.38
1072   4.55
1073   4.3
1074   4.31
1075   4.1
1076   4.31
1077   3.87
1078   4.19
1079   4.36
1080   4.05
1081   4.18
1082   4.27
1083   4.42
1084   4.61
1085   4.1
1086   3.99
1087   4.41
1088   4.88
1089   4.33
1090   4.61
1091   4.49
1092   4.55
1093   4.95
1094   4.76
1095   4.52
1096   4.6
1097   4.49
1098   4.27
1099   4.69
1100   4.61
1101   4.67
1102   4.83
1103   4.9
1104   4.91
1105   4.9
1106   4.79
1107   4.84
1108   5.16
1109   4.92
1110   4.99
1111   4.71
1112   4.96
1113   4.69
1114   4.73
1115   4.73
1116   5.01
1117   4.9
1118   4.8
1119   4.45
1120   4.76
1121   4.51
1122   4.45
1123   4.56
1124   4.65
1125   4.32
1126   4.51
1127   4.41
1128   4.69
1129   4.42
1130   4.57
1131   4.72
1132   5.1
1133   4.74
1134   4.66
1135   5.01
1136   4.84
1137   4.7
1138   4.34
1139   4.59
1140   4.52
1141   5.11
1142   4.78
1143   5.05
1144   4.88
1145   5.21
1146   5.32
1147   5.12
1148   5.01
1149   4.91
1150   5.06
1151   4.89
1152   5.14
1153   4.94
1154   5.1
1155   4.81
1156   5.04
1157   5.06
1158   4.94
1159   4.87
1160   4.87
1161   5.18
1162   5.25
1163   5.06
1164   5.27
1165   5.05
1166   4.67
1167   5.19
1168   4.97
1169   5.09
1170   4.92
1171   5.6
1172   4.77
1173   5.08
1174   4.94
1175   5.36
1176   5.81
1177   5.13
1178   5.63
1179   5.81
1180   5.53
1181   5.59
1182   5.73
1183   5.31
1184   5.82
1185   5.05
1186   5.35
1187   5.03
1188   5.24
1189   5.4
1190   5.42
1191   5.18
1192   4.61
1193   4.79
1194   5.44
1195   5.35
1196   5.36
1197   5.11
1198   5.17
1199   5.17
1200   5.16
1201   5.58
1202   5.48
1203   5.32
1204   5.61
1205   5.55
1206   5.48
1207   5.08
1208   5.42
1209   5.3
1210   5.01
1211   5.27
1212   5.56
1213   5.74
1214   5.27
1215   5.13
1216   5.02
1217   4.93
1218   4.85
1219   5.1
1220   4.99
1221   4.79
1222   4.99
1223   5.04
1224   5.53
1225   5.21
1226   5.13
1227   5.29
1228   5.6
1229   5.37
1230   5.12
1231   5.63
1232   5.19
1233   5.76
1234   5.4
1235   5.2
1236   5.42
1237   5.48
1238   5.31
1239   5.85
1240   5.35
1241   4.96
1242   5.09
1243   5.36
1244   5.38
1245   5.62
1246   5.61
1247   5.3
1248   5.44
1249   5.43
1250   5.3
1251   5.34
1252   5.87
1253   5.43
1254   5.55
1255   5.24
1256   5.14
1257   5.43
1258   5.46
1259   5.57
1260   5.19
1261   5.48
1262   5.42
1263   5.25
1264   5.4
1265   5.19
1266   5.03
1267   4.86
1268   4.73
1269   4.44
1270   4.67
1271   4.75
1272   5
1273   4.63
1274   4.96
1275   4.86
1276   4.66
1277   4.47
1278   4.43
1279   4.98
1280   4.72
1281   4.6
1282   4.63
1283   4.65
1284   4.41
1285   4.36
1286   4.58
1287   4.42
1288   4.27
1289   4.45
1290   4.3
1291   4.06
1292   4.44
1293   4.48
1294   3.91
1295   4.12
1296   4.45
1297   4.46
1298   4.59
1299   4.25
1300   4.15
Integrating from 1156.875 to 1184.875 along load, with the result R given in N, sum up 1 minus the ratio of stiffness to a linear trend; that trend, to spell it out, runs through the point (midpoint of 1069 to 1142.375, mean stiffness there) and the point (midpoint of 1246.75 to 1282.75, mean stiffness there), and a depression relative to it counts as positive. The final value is -2.6 N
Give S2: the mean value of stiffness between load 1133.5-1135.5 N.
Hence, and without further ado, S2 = 4.83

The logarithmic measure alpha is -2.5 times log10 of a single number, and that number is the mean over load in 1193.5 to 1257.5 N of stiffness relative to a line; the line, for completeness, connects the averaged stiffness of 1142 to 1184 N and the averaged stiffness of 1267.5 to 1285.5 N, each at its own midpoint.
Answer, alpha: -0.09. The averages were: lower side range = 5.15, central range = 5.32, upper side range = 4.66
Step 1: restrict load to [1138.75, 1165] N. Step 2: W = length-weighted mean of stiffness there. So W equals 5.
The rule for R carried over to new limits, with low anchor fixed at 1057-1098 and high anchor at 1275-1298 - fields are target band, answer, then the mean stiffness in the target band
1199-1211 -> -2.5 N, 5.35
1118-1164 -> -4.6 N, 4.83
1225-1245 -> -4.2 N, 5.37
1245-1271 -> -4.8 N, 5.27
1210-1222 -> -1.9 N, 5.14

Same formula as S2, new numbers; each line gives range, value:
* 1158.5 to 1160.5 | 4.87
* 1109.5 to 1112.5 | 4.89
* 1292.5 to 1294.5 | 4.2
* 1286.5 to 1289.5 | 4.38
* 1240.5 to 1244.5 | 5.2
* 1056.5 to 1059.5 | 4.21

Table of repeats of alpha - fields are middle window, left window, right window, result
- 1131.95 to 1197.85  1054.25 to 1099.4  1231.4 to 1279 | -0.07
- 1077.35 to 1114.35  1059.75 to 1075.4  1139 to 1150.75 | -0.01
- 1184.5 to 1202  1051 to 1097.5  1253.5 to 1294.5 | -0.13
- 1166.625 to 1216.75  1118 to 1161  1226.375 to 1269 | -0.05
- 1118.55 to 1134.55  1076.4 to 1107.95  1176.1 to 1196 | 0.05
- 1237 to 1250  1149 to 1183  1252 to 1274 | -0.05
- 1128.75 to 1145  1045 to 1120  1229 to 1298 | -0.04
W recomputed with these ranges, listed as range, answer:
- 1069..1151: 4.64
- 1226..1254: 5.41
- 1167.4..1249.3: 5.3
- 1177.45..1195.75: 5.35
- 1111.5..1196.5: 4.99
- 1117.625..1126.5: 4.55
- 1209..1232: 5.21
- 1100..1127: 4.75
